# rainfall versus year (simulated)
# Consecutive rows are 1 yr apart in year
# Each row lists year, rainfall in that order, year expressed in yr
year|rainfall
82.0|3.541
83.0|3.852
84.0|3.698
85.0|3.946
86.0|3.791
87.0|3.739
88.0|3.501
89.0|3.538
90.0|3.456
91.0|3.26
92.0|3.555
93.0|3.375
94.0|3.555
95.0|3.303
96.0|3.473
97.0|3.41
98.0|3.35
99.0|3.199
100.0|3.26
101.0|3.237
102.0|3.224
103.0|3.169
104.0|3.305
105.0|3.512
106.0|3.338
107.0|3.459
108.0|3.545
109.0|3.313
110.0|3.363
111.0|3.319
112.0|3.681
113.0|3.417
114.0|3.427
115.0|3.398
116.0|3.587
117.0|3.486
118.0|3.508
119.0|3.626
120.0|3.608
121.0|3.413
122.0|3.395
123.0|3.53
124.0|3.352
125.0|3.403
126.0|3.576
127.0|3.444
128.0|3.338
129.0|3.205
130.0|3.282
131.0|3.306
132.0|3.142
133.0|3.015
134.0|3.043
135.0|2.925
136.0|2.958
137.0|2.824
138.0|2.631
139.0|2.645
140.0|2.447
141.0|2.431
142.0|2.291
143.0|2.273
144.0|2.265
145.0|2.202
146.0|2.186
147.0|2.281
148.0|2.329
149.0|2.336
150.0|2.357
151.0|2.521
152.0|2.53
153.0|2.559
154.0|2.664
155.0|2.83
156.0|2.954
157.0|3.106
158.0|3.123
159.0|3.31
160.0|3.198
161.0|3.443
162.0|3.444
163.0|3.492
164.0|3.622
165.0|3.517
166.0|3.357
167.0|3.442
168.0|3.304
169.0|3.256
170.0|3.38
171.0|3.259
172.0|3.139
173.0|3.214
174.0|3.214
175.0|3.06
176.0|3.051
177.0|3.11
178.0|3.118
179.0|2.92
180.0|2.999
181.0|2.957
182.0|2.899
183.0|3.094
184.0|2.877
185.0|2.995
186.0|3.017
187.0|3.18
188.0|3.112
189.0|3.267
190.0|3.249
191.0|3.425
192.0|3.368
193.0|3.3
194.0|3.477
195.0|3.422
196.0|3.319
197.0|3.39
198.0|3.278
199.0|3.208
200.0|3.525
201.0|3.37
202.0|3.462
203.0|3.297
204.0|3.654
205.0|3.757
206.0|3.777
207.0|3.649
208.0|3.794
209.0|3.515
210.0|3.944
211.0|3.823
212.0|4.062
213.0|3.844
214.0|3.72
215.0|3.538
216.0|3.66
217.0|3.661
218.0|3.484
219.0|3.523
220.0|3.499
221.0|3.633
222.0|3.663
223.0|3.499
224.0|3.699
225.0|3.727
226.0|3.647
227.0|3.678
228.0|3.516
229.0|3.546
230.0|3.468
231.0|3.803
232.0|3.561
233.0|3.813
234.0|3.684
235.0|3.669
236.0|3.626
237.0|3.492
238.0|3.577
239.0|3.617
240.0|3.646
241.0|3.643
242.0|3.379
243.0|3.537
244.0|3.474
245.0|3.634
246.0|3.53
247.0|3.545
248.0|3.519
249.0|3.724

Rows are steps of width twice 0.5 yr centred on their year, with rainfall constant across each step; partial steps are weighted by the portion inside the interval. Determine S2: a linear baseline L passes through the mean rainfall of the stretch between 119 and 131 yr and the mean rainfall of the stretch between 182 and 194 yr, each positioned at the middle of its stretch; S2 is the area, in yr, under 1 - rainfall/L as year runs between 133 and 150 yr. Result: 4.3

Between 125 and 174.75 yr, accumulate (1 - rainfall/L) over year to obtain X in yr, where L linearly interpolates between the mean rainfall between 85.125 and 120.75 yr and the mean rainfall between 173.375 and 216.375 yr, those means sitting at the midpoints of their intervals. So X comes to 6.5 yr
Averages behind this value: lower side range 3.44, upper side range 3.36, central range 2.96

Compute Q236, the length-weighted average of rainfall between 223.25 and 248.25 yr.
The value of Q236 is 3.6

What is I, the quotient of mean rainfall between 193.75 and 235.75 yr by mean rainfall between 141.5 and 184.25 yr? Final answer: 1.2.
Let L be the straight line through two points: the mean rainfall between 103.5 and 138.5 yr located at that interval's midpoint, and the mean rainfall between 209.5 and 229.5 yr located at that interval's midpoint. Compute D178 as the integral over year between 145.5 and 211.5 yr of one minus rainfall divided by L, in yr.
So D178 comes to 6.6 yr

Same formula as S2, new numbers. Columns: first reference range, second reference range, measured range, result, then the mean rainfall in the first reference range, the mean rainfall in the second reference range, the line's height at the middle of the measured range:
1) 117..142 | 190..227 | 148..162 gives 1.9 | 3.16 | 3.57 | 3.29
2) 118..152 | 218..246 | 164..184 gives 0.0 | 2.9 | 3.6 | 3.18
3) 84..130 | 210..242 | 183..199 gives 1.6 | 3.44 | 3.65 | 3.59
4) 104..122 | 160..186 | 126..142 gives 1.9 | 3.46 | 3.2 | 3.37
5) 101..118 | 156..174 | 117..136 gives 0.3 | 3.41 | 3.32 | 3.38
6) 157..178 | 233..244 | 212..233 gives -0.7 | 3.29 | 3.59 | 3.52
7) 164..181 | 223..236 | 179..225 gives 0.0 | 3.21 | 3.64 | 3.44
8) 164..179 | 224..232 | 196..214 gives -0.7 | 3.25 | 3.63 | 3.47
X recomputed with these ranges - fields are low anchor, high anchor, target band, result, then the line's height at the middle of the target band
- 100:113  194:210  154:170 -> 0.81 yr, 3.45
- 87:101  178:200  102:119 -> -0.29 yr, 3.37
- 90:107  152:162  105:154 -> 2.33 yr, 3.17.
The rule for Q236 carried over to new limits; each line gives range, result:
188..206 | 3.4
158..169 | 3.39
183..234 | 3.51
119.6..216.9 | 3.16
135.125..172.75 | 2.87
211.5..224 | 3.65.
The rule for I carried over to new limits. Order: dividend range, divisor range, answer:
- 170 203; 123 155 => 1.15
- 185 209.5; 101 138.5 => 1.02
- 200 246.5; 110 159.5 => 1.21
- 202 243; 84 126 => 1.05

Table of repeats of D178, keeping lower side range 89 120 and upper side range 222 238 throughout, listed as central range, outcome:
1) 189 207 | 0.7 yr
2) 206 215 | -0.5 yr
